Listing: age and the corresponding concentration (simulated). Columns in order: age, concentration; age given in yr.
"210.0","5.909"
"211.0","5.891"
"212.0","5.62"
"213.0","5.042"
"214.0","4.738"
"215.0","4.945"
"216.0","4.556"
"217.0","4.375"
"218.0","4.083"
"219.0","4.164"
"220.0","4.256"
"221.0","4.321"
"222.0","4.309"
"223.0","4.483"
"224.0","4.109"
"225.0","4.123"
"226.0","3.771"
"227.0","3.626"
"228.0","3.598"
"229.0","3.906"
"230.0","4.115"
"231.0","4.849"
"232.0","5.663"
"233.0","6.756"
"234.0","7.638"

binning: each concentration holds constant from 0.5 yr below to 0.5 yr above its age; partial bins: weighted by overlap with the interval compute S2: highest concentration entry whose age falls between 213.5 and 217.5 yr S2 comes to 4.945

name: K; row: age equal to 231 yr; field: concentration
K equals 4.849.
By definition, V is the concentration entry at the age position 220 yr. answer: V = 4.256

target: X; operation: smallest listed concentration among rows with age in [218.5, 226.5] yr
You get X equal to 3.771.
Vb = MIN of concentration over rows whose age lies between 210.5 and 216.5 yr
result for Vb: 4.556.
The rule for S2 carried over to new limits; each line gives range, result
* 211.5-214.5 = 5.62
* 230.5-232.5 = 5.663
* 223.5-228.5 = 4.123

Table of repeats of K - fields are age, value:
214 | 4.738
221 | 4.321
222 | 4.309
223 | 4.483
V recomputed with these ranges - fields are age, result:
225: 4.123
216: 4.556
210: 5.909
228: 3.598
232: 5.663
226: 3.771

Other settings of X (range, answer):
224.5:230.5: 3.598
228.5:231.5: 3.906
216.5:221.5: 4.083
